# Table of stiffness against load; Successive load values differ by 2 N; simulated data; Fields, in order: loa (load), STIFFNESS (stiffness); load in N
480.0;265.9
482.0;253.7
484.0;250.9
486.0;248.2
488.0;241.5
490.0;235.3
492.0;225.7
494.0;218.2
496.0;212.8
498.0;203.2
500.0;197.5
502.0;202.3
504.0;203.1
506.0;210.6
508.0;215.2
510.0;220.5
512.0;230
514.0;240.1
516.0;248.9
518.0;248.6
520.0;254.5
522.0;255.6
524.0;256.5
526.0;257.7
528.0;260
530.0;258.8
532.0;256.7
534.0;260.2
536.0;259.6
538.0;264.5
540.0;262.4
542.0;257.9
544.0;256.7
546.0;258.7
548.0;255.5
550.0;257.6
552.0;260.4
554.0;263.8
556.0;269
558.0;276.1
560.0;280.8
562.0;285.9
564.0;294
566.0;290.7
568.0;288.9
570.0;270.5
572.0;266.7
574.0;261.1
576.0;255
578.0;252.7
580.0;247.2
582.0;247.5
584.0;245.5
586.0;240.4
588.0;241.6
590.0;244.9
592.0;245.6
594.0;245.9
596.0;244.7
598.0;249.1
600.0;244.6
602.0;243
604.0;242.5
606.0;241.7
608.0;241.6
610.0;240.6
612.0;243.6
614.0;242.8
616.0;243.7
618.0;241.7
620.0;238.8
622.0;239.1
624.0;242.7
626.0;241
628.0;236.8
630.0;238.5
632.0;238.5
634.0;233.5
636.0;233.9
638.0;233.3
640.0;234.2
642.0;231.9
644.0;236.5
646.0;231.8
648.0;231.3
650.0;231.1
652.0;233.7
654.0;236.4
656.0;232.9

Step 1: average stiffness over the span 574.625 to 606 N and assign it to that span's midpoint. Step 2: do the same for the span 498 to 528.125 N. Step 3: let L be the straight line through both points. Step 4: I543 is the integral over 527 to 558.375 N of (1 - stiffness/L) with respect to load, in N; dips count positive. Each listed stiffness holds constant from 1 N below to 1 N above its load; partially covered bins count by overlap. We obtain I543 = -3.1 N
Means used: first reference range 232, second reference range 246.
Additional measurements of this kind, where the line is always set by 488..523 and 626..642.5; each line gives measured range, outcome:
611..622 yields -0.4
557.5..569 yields -2.8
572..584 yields -1.2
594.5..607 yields -0.6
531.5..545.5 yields -2.0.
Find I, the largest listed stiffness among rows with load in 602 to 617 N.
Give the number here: 243.7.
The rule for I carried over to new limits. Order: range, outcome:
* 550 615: 294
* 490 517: 248.9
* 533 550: 264.5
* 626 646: 241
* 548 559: 276.1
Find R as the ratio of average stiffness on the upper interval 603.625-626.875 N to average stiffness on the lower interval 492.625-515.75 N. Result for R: 1.1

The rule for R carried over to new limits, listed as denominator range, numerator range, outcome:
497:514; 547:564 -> 1.27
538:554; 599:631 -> 0.93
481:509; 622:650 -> 1.06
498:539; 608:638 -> 1.00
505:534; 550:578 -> 1.12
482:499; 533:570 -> 1.17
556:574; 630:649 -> 0.84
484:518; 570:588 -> 1.13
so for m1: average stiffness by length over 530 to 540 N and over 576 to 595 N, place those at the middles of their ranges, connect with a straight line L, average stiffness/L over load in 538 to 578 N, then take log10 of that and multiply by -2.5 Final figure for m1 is -0.061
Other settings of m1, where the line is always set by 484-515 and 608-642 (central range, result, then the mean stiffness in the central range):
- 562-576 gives -0.199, 277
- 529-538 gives -0.150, 259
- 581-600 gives -0.050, 245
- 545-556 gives -0.141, 260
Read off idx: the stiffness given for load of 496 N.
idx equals 212.8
